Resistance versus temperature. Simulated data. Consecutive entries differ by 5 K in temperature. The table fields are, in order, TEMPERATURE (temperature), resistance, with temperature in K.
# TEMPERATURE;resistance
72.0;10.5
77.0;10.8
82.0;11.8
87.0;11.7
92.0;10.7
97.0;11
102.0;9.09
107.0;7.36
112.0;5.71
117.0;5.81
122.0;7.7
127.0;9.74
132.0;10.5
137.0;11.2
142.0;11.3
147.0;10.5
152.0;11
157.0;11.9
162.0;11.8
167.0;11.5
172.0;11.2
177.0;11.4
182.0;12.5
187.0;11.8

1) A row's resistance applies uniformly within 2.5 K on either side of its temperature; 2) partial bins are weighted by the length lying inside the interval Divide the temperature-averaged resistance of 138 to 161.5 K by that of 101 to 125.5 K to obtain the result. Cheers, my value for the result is 1.58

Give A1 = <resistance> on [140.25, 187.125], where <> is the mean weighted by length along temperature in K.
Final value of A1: 11.5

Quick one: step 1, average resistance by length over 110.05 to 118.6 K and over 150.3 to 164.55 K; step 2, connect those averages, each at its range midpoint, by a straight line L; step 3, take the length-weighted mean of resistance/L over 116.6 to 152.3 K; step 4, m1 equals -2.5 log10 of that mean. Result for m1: -0.17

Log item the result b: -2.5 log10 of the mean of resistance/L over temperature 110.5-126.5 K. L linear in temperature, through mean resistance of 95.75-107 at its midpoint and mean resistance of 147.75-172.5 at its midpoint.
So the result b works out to 0.41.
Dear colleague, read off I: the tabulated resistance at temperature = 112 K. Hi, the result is 5.71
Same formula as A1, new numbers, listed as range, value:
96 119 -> 7.63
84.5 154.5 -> 9.52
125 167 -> 11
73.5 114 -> 9.84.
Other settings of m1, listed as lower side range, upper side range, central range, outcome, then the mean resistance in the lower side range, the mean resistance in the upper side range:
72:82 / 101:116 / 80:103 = -0.20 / 11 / 7.06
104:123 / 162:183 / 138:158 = -0.17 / 6.63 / 11.6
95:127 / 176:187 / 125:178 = -0.09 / 7.88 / 12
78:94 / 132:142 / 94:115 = 0.33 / 11.4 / 11.1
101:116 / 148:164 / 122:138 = -0.10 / 7.06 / 11.5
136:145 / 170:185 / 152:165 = -0.02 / 11.2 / 11.7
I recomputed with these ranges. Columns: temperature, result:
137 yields 11.2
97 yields 11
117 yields 5.81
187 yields 11.8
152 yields 11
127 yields 9.74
